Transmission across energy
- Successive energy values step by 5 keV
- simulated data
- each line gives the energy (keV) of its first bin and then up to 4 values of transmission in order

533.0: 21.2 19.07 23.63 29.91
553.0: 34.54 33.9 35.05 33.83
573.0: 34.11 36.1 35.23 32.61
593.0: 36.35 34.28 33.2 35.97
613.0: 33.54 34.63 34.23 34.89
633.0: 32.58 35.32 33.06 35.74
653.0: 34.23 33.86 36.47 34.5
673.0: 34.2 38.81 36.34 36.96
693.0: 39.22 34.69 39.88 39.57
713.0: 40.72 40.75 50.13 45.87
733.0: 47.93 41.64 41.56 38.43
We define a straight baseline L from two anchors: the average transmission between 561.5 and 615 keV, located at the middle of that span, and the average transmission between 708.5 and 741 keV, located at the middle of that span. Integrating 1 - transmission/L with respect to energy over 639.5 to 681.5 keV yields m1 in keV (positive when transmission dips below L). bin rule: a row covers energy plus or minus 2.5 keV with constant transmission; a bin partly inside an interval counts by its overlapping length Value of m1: 4.77 keV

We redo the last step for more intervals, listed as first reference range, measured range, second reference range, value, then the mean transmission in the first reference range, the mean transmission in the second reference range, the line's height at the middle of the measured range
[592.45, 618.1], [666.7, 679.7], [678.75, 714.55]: 0.5 keV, 34.5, 38.2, 37.2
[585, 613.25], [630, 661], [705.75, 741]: 3.0 keV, 34.4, 43.8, 37.9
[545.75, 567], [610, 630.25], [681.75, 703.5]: 0.5 keV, 33.4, 37.3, 35.2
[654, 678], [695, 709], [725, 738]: 1.1 keV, 35.1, 46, 41.1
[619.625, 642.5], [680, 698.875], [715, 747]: 1.4 keV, 34.2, 44.3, 40.1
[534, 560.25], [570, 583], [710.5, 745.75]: -2.0 keV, 27.8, 44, 30.4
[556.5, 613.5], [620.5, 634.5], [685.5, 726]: 1.0 keV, 34.6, 40.3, 36.6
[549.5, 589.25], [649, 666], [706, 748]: 1.9 keV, 34.4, 43.3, 39.3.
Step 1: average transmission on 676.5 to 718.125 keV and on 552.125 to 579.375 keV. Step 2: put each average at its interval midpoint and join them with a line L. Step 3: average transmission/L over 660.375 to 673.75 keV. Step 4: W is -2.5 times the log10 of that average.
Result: 0.07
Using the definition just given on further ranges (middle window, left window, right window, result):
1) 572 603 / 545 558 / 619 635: -0.05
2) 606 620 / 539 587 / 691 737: 0.03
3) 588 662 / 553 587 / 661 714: 0.05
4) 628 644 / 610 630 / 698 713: 0.04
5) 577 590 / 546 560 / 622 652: -0.04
